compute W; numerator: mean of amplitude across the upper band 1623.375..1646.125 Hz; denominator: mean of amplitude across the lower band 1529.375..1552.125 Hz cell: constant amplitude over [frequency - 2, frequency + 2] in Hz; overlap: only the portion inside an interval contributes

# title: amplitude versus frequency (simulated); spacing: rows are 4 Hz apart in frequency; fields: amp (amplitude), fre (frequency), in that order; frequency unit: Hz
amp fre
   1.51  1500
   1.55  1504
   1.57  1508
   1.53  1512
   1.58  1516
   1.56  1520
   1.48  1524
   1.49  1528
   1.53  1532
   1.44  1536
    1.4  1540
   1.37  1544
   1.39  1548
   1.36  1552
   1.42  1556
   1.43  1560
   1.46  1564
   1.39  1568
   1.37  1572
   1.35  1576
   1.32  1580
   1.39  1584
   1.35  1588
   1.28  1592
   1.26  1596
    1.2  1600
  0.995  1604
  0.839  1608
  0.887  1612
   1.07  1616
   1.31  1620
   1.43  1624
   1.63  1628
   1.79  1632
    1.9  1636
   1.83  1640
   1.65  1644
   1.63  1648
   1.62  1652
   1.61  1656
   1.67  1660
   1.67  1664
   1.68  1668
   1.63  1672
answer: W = 1.2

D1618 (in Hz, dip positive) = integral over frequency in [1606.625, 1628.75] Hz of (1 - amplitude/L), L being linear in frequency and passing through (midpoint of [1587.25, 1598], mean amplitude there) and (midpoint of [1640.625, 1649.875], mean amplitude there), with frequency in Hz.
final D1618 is 4.5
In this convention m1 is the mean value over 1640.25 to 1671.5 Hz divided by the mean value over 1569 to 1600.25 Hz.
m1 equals 1.25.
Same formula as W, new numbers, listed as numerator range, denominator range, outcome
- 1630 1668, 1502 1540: 1.12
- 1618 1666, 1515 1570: 1.14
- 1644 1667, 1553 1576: 1.17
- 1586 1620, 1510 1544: 0.75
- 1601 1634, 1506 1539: 0.82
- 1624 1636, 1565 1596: 1.26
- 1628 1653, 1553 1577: 1.23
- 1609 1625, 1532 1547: 0.80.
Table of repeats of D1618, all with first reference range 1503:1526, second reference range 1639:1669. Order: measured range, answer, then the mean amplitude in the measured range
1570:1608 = 8.3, 1.26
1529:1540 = 0.6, 1.47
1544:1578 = 4.1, 1.39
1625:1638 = -0.8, 1.75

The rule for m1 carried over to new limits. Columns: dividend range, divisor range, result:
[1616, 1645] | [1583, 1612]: 1.39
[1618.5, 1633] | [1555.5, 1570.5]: 1.08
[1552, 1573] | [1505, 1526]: 0.91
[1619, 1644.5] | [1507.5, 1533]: 1.08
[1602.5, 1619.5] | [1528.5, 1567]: 0.69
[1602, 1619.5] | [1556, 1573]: 0.69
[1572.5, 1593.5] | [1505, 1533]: 0.87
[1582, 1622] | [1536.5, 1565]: 0.82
